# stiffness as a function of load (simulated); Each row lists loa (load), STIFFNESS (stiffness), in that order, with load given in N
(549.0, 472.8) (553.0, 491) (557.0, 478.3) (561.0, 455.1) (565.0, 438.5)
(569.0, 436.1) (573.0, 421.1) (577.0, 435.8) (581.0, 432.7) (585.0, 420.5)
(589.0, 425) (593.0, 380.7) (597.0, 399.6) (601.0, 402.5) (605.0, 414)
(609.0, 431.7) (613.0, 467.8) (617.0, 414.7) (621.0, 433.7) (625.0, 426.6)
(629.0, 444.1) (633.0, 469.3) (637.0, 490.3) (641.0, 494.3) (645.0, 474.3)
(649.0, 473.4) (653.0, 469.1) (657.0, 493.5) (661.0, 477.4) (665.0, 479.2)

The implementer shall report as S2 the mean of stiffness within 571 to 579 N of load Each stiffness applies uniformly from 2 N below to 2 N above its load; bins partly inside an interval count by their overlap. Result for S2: 428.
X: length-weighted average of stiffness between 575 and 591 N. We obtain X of 428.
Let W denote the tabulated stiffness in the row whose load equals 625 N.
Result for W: 426.6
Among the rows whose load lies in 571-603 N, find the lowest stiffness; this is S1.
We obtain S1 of 380.7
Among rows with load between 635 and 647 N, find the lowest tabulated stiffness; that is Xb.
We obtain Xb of 474.3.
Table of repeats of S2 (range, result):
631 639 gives 480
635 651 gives 483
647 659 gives 479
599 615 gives 429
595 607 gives 405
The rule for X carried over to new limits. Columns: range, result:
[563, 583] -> 433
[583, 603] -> 406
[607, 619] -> 438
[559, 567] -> 447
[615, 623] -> 424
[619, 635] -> 443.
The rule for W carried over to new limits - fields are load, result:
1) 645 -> 474.3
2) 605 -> 414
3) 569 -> 436.1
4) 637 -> 490.3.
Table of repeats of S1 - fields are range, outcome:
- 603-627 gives 414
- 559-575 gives 421.1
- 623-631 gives 426.6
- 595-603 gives 399.6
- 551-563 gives 455.1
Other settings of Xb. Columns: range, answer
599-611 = 402.5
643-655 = 469.1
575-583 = 432.7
